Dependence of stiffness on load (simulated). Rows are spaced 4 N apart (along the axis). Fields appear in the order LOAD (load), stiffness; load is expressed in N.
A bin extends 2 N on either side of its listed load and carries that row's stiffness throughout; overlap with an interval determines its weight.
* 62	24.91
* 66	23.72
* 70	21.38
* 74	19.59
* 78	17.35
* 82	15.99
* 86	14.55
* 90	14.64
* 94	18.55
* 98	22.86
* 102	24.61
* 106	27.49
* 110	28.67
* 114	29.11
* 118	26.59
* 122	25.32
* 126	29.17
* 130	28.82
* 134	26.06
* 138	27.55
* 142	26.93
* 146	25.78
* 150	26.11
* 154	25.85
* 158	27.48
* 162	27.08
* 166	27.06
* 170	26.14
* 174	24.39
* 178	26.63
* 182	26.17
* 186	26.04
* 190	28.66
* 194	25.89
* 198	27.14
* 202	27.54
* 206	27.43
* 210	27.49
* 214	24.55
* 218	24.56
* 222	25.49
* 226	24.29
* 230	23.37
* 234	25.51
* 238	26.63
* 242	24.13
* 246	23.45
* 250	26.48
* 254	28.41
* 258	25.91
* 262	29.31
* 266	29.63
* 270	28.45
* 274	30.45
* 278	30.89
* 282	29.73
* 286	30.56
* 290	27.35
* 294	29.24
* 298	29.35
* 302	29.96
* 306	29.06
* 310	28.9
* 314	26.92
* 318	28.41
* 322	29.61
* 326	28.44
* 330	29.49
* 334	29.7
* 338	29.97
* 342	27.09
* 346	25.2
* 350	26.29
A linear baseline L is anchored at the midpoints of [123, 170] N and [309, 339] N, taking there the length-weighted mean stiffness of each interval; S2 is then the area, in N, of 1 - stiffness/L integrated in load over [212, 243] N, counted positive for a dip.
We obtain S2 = 3.4 N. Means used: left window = 27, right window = 28.9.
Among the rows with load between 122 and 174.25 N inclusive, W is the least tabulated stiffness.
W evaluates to 24.39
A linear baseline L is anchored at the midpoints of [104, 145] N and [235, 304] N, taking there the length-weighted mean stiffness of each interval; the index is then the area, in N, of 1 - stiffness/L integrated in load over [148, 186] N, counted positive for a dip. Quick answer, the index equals 1.9 N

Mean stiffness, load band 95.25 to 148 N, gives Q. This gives 26.7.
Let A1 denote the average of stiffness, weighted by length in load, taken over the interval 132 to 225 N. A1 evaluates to 26.4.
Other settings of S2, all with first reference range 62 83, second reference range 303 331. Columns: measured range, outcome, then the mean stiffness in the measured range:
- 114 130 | -4.0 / 27.5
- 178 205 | -2.8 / 26.9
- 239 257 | 0.4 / 25.7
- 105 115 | -3.2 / 28.4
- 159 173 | -1.9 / 26.6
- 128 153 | -4.7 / 26.8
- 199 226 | -1.1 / 26.1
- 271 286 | -1.6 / 30.3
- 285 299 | -0.6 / 29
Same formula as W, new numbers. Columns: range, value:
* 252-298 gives 25.91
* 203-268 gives 23.37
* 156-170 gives 26.14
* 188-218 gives 24.55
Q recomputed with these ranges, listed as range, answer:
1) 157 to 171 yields 27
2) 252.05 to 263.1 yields 27.8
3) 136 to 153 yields 26.5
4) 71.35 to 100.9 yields 17.9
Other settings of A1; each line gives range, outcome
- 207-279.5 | 26.6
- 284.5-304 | 29.3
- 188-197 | 27.3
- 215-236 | 24.6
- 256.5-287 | 29.4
